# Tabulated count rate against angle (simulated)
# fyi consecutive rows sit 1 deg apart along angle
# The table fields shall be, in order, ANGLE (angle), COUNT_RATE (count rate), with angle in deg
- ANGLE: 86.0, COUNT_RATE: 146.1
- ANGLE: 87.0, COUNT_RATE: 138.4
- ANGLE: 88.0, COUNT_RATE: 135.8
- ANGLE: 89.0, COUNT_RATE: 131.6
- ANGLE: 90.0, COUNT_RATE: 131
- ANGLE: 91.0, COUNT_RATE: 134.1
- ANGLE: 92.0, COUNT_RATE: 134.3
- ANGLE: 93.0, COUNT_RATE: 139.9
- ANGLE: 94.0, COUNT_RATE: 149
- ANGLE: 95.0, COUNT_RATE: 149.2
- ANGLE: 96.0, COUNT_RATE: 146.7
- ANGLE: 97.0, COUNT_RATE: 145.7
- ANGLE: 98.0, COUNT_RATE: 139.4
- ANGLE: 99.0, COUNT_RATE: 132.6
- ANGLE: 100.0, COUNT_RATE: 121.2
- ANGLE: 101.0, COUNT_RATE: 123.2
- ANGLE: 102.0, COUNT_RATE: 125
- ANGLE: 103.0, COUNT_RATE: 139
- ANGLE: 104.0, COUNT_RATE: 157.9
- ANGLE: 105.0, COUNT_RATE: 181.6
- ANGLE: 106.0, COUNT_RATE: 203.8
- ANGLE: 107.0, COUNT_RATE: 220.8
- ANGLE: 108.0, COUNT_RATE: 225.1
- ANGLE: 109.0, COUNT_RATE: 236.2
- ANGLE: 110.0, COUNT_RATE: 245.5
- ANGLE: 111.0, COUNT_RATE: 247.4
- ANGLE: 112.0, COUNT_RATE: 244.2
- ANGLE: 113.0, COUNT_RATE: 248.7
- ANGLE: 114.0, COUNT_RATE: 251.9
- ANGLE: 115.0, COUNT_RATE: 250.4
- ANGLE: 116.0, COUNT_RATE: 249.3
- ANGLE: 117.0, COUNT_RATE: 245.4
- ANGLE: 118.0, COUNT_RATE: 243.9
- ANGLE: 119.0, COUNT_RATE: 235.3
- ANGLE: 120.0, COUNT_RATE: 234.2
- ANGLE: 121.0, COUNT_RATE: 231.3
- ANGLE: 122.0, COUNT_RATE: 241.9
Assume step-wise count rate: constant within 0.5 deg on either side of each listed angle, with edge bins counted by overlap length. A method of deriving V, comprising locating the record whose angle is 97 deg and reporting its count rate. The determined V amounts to 145.7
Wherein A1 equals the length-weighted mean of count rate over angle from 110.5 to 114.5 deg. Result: 248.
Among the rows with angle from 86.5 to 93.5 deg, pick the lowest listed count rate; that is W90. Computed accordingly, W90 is 131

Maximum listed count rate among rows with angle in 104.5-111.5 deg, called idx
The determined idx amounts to 247.4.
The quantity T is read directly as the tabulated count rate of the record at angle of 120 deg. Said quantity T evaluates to 234.2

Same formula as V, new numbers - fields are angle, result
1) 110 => 245.5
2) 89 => 131.6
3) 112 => 244.2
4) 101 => 123.2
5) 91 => 134.1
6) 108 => 225.1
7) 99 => 132.6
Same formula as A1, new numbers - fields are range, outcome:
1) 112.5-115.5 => 250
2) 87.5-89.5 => 134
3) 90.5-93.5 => 136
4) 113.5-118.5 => 248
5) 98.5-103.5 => 128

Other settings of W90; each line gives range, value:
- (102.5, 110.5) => 139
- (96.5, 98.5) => 139.4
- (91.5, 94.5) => 134.3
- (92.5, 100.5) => 121.2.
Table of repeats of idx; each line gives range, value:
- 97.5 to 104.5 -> 157.9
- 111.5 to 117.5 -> 251.9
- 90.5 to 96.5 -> 149.2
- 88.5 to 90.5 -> 131.6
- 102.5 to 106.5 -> 203.8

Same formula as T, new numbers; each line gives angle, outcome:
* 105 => 181.6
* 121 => 231.3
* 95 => 149.2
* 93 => 139.9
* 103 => 139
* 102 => 125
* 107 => 220.8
